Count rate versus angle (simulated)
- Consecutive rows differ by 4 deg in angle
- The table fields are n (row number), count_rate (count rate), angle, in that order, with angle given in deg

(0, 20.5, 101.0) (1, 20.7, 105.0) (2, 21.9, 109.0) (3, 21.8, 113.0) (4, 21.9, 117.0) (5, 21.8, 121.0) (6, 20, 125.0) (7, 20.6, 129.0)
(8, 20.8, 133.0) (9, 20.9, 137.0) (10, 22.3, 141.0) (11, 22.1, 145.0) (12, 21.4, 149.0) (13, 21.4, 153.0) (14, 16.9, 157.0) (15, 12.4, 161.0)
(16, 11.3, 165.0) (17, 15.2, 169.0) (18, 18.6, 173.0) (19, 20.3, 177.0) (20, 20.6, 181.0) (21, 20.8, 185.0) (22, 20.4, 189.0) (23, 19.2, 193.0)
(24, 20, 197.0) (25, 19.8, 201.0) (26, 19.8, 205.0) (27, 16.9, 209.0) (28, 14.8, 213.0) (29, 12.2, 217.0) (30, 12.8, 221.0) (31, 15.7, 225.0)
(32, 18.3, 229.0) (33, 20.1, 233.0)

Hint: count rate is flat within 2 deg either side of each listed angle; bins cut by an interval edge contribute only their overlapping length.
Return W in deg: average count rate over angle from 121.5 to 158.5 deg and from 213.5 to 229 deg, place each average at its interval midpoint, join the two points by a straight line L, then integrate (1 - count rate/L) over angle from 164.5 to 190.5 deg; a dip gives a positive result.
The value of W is -1.2 deg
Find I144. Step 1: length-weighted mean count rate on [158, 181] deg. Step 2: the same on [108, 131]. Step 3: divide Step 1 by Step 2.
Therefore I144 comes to 0.75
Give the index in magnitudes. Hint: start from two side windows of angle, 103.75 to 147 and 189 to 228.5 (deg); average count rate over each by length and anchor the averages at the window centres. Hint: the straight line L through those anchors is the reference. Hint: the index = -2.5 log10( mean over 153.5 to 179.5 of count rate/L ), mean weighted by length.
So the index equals 0.18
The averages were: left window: 21.4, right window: 17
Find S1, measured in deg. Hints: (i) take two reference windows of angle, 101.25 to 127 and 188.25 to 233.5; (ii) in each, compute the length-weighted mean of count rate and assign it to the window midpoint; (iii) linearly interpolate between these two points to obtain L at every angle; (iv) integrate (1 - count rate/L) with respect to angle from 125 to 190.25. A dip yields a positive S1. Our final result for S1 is 1.3 deg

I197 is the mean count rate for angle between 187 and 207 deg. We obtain 19.8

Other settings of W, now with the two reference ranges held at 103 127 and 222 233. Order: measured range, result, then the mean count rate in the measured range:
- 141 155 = -1.1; 21.7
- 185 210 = -1.7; 19.6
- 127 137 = 0.0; 20.7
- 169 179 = 0.3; 18.6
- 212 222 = 2.5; 13.2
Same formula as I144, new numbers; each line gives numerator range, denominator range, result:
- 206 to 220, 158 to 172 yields 1.09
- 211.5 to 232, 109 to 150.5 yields 0.70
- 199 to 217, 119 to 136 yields 0.83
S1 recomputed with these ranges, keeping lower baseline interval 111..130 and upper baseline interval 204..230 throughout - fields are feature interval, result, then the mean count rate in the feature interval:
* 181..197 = -2.8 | 20.2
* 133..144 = -0.7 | 21.5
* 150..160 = 0.3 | 18.7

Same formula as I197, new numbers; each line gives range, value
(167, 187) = 19.1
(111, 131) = 21.2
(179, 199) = 20.2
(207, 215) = 15.8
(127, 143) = 21.1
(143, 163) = 18.8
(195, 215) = 18.3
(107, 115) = 21.9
